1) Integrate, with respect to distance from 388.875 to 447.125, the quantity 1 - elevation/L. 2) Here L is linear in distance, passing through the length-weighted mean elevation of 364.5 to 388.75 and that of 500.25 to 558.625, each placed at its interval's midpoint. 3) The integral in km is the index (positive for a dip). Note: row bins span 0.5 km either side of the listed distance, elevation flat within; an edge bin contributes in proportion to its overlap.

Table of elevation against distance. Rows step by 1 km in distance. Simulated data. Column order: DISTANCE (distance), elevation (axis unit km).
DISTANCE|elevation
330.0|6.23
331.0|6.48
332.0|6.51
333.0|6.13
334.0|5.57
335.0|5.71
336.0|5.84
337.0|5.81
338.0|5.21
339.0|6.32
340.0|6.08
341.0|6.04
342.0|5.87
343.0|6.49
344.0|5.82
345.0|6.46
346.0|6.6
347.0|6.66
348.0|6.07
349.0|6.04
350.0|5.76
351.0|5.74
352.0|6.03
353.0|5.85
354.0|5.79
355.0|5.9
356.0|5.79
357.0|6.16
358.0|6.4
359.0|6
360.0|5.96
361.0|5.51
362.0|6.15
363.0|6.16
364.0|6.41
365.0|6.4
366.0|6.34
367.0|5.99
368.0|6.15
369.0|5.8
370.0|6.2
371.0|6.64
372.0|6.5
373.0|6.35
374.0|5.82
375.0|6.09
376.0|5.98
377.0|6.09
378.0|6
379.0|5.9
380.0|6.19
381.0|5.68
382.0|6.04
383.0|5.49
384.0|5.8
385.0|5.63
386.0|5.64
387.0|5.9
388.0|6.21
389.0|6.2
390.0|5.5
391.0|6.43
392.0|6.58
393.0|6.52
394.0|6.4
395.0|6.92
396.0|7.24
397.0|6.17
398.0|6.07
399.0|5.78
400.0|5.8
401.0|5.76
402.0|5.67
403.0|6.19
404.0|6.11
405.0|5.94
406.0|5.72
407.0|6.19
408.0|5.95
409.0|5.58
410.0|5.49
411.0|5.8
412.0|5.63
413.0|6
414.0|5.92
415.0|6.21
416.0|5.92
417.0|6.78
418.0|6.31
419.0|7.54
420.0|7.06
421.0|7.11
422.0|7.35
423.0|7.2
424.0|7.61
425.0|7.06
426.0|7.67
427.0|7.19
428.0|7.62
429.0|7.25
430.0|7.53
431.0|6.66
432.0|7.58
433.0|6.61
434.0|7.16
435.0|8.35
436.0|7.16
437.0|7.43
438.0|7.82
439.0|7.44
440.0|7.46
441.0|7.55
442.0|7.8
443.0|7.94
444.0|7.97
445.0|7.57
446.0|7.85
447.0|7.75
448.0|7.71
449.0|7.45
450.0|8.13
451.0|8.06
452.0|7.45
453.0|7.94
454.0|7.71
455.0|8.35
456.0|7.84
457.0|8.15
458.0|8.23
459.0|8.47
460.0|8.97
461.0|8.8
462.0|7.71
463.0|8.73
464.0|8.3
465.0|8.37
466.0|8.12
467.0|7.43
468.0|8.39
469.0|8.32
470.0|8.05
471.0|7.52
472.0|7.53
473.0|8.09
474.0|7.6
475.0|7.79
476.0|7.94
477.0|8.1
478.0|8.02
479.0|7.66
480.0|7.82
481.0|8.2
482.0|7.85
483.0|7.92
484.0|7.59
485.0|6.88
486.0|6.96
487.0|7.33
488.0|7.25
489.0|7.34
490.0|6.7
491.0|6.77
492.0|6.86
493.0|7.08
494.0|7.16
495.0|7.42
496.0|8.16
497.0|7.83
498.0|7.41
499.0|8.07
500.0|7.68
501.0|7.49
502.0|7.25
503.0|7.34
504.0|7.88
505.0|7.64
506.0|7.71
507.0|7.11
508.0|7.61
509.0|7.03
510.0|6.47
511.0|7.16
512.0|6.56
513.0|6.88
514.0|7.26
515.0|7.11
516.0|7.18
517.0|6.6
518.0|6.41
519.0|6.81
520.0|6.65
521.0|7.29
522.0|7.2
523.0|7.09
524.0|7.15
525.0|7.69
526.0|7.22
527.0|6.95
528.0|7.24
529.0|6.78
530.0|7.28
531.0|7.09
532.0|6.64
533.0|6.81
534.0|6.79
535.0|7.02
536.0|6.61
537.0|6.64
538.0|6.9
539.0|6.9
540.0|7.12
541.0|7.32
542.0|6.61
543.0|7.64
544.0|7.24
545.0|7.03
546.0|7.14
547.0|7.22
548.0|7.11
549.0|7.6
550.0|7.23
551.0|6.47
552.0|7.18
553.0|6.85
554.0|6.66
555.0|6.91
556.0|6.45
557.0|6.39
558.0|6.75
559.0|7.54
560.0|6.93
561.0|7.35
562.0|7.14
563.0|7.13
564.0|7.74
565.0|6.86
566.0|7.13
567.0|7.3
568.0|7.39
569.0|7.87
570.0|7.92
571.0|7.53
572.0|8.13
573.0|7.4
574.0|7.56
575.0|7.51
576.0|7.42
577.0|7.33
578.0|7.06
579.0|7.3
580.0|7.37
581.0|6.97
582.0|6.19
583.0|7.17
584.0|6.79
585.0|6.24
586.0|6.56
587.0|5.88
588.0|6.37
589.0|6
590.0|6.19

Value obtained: -4.1 km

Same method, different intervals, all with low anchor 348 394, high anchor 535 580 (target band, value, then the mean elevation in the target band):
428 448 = -3.3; 7.53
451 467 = -3.9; 8.18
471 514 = -4.3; 7.45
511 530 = -0.2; 7.02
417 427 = -1.3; 7.19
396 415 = 1.0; 5.92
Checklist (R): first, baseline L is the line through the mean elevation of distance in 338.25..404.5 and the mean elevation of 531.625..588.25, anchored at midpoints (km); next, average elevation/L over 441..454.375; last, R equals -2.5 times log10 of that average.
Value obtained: -0.20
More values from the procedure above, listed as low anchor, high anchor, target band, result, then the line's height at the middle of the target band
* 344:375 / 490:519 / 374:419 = 0.06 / 6.4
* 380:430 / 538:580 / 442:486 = -0.19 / 6.67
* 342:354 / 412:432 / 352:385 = 0.05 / 6.34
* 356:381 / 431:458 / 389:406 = 0.09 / 6.72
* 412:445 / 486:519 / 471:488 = -0.07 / 7.21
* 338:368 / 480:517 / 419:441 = -0.09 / 6.74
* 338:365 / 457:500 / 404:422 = 0.11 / 6.9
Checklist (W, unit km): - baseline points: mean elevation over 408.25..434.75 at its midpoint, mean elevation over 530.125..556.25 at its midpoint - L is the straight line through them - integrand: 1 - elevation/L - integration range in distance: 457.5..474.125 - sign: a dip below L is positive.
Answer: -3.2 km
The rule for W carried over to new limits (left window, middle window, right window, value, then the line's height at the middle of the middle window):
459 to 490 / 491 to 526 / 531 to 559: 0.9 km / 7.43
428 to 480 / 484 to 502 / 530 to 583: 0.6 km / 7.57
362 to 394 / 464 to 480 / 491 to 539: -2.6 km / 6.82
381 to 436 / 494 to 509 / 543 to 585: -1.5 km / 6.88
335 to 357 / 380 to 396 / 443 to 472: 1.6 km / 6.77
